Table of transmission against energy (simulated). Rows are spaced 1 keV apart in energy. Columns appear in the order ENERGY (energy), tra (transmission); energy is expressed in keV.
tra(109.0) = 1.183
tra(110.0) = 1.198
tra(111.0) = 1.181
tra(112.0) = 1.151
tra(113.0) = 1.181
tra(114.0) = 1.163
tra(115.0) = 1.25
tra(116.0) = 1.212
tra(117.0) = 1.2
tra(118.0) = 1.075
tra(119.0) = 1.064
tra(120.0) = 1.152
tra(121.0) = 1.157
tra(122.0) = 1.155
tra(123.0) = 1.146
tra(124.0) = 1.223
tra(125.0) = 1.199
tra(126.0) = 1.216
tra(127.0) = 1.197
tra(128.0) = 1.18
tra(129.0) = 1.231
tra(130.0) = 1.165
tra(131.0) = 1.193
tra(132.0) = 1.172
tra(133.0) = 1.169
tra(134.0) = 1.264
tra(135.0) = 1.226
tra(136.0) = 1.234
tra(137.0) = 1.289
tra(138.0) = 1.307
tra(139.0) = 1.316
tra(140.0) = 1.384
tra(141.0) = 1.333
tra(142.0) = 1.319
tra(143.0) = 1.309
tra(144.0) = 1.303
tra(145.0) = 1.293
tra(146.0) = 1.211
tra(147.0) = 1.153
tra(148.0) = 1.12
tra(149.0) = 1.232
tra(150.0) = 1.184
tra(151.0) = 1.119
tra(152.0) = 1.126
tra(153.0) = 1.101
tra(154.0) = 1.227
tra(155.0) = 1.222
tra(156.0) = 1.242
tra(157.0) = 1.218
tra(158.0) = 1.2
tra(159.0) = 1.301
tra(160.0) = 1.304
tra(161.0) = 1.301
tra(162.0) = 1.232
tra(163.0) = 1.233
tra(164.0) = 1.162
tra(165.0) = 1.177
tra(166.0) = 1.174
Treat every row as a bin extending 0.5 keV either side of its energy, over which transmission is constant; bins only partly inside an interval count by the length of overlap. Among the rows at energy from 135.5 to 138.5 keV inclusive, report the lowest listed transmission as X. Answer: 1.234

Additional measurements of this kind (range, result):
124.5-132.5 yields 1.165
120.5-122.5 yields 1.155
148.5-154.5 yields 1.101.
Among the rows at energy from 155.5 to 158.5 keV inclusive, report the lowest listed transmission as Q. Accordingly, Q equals 1.2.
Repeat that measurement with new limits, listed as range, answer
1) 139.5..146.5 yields 1.211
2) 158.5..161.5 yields 1.301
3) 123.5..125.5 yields 1.199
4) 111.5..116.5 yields 1.151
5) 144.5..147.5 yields 1.153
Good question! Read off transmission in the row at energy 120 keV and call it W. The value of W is 1.152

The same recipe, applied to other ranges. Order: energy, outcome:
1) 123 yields 1.146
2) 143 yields 1.309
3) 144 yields 1.303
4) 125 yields 1.199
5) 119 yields 1.064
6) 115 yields 1.25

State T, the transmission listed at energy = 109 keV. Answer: 1.183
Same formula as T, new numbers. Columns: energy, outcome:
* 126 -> 1.216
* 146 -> 1.211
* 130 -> 1.165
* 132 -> 1.172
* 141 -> 1.333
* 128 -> 1.18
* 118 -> 1.075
